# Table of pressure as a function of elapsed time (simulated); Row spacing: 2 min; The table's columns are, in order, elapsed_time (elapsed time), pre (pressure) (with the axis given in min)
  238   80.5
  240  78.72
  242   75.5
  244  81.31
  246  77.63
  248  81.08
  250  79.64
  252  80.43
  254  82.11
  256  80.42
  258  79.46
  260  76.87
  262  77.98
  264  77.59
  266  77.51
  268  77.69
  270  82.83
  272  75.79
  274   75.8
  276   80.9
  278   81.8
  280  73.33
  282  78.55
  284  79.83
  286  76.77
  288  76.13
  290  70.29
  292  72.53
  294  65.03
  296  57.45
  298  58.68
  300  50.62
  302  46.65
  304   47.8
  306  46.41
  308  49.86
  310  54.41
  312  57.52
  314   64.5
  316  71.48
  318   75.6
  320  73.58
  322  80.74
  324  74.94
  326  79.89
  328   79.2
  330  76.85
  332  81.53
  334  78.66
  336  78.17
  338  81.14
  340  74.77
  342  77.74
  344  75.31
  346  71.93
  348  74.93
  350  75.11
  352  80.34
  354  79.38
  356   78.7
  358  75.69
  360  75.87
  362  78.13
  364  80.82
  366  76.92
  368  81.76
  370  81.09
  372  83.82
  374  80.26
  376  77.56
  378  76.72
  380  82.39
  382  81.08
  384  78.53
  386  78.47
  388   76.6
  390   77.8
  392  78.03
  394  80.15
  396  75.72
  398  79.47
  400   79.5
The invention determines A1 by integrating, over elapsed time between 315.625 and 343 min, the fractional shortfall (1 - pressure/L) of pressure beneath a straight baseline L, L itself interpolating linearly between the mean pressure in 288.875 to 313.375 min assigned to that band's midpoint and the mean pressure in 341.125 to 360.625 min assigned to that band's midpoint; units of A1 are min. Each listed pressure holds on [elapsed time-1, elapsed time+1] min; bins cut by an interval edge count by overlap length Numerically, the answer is -4.0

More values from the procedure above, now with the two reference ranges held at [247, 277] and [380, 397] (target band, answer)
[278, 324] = 7.8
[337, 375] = 0.3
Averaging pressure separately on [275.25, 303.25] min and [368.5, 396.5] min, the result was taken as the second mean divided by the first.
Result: 1.15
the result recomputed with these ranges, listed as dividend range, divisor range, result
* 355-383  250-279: 1.00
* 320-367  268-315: 1.17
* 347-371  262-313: 1.15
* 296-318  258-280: 0.71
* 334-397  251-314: 1.12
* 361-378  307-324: 1.20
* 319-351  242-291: 0.98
